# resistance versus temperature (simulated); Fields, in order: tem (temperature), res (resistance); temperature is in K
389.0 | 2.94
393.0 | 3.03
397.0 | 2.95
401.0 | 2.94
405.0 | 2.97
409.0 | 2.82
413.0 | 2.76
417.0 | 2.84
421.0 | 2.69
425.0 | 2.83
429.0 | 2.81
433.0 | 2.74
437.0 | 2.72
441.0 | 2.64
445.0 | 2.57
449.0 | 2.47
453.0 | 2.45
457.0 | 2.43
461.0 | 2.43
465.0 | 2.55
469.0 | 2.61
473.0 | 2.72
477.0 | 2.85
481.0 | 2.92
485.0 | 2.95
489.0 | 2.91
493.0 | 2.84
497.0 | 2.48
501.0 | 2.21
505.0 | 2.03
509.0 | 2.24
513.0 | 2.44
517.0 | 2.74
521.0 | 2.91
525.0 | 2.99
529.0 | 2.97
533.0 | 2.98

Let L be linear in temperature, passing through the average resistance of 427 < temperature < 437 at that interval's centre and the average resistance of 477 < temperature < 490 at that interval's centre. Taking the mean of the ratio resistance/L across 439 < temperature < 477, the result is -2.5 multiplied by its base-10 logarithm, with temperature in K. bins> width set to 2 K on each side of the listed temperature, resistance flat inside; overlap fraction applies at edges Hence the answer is 0.11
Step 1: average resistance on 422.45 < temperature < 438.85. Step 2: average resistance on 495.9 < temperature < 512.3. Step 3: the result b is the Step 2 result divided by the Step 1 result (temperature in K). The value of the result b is 0.81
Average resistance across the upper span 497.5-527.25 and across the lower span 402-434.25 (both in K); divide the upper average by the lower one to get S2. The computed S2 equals 0.9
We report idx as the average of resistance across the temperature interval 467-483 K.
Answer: 2.77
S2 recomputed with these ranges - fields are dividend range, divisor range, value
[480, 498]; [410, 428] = 1.02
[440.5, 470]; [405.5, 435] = 0.90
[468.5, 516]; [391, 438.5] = 0.92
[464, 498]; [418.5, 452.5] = 1.04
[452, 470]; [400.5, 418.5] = 0.87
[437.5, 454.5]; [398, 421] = 0.89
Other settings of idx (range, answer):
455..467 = 2.47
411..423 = 2.76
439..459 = 2.51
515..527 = 2.88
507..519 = 2.47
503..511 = 2.13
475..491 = 2.91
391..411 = 2.94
